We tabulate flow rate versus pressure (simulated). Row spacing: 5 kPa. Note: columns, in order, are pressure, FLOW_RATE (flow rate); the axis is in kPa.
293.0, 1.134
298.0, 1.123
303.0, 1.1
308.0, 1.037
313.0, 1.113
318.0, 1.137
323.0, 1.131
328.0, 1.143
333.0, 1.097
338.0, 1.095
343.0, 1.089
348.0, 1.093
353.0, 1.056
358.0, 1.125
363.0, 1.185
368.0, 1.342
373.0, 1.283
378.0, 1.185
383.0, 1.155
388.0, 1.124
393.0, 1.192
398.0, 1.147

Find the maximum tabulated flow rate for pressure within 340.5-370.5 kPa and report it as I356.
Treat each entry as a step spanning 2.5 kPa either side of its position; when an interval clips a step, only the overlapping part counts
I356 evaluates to 1.342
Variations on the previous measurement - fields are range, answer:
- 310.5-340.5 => 1.143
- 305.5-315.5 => 1.113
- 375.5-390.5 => 1.185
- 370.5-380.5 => 1.283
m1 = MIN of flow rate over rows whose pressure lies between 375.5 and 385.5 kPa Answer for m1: 1.155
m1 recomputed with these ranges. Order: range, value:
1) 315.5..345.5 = 1.089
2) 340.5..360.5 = 1.056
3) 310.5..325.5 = 1.113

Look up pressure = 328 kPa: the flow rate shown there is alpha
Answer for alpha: 1.143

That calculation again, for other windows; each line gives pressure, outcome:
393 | 1.192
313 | 1.113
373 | 1.283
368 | 1.342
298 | 1.123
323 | 1.131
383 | 1.155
